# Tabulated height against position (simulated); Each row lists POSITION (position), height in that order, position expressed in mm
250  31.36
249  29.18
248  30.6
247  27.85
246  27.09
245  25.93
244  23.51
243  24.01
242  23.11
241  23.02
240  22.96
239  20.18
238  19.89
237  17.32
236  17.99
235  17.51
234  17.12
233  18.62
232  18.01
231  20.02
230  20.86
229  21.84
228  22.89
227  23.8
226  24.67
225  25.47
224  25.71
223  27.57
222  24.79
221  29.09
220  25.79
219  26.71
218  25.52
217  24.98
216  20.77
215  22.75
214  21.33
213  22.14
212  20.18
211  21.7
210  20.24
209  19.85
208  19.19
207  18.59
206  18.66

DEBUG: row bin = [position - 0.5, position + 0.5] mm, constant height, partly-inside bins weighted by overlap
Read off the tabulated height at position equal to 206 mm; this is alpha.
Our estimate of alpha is 18.66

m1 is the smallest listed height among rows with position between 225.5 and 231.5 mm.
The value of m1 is 20.02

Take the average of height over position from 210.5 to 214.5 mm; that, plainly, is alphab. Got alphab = 21.3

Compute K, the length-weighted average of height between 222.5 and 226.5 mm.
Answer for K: 25.9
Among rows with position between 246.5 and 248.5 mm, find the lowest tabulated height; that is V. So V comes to 27.85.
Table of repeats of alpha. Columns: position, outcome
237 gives 17.32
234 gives 17.12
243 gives 24.01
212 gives 20.18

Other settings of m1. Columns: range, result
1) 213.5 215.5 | 21.33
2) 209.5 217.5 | 20.18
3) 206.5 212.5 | 18.59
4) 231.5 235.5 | 17.12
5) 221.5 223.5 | 24.79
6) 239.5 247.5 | 22.96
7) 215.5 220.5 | 20.77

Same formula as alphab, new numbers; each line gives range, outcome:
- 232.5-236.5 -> 17.8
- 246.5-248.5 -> 29.2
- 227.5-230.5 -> 21.9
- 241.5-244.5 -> 23.5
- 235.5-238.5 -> 18.4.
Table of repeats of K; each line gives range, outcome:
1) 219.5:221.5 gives 27.4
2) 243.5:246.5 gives 25.5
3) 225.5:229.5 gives 23.3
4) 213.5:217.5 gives 22.5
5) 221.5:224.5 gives 26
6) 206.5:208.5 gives 18.9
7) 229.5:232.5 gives 19.6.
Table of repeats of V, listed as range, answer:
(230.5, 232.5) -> 18.01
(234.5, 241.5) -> 17.32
